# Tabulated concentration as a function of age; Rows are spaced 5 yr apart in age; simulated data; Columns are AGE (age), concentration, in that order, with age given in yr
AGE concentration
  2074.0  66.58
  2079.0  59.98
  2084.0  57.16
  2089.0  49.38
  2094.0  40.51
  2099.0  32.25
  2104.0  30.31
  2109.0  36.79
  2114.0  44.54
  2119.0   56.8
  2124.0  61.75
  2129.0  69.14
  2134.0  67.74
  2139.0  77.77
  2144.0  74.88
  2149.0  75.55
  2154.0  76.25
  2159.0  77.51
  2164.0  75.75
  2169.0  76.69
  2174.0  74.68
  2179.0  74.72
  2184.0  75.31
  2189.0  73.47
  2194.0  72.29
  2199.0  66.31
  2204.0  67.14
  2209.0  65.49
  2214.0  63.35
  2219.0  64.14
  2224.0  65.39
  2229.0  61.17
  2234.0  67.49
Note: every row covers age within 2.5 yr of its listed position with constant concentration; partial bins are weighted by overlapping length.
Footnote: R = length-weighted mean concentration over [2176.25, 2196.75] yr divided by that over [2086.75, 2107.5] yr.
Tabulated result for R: 1.95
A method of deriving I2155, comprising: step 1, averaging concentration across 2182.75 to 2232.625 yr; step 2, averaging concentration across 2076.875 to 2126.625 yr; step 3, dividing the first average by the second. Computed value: 1.43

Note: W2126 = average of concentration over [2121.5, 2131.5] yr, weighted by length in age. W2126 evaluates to 65.4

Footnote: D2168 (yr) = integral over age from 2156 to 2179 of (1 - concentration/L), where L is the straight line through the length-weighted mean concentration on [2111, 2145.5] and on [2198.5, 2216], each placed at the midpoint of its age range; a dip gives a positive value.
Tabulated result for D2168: -4.00 yr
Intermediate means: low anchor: 64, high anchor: 65.6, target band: 76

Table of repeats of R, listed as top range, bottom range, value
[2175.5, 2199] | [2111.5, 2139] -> 1.19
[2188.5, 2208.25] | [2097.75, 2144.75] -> 1.25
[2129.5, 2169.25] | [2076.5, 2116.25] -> 1.71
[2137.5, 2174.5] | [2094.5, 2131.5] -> 1.62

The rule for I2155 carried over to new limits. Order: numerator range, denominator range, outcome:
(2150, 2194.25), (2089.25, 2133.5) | 1.58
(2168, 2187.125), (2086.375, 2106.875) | 1.97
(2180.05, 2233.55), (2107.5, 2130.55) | 1.25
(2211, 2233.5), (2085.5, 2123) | 1.50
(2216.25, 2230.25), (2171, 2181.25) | 0.85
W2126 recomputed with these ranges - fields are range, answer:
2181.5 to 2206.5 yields 70.9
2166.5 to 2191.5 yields 75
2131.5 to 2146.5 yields 73.5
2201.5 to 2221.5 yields 65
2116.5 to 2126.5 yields 59.3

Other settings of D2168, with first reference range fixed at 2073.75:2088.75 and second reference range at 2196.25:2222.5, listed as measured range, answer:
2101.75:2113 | 4.7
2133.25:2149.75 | -3.4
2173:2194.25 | -3.4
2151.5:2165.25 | -3.0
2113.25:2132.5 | 0.3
